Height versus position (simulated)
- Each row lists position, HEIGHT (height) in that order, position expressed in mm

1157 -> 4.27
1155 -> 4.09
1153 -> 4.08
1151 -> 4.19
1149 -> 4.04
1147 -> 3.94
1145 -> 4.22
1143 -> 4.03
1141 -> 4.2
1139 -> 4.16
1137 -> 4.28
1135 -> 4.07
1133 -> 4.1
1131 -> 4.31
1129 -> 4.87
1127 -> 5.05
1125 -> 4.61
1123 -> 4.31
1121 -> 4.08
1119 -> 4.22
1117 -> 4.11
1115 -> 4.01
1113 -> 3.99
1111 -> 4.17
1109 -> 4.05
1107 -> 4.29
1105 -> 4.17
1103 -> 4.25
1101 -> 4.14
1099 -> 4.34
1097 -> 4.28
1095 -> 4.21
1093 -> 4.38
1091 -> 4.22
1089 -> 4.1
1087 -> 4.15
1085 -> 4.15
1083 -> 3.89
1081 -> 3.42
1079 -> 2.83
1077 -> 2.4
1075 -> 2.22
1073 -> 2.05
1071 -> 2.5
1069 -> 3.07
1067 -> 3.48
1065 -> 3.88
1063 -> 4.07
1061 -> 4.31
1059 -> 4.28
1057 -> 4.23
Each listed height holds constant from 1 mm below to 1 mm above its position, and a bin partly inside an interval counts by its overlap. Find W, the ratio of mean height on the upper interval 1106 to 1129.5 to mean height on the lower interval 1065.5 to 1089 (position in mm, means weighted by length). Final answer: 1.4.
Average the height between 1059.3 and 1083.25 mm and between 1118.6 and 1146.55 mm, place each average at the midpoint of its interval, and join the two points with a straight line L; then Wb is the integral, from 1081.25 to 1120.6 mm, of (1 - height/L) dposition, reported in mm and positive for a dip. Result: -4.5 mm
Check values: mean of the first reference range 3.19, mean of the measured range 4.15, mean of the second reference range 4.32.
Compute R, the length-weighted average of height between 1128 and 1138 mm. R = 4.33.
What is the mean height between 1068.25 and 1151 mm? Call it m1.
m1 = 3.95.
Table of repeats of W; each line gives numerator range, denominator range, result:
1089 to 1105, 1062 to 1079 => 1.44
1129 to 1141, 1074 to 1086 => 1.35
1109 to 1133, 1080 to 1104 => 1.05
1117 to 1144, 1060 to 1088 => 1.30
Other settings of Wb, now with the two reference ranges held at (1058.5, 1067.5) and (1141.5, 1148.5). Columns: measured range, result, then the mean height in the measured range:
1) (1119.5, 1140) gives -1.6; 4.38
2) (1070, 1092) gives 4.2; 3.27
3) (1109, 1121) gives -0.1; 4.09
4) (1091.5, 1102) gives -0.6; 4.27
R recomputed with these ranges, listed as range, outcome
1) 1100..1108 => 4.21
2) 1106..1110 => 4.17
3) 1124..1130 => 4.84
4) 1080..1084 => 3.66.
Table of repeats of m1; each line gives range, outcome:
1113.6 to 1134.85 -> 4.35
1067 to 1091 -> 3.22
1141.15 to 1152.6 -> 4.09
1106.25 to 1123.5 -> 4.13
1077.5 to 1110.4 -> 4.03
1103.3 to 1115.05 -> 4.13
